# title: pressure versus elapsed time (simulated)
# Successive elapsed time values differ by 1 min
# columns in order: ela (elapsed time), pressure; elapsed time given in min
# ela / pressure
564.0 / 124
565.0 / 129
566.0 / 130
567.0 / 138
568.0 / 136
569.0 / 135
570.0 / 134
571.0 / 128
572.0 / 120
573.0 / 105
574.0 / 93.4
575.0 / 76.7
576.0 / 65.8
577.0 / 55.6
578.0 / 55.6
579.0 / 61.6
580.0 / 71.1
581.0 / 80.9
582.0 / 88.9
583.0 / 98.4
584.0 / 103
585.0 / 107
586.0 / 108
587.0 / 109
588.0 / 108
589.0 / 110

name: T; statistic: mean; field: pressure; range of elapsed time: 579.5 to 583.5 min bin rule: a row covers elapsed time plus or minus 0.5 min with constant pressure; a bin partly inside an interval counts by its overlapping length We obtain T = 84.8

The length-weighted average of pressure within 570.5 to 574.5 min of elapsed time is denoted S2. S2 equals 112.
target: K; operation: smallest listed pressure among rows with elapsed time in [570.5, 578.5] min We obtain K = 55.6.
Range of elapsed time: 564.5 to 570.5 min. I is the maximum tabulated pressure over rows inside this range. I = 138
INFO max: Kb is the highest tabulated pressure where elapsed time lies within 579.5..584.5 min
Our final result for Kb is 103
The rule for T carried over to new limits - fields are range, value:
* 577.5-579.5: 58.6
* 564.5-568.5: 133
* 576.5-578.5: 55.6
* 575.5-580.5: 61.9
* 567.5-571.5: 133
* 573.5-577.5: 72.9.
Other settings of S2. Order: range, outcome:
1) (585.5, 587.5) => 108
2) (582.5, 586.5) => 104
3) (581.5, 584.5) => 96.8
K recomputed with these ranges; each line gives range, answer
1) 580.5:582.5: 80.9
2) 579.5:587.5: 71.1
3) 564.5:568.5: 129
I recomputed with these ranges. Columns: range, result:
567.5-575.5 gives 136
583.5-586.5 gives 108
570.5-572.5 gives 128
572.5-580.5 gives 105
